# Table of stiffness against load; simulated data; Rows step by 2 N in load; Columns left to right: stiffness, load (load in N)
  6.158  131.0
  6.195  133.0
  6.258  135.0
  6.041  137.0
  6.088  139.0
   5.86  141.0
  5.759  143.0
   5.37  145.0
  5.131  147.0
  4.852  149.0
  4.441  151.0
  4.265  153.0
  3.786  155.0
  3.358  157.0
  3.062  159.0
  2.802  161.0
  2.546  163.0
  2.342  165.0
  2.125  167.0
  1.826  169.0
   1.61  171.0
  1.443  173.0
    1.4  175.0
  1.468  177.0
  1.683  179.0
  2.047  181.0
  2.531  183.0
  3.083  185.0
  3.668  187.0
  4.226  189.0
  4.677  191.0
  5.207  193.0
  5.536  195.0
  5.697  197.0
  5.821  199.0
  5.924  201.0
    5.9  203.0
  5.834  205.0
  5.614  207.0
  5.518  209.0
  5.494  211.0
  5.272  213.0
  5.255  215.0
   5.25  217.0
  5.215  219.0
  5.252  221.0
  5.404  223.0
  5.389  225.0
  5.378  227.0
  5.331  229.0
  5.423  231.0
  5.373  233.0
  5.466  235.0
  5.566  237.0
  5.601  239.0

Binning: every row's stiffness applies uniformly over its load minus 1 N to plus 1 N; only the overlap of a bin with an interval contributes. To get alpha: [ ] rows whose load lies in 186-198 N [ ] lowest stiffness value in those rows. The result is 3.668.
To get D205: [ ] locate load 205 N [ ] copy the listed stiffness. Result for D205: 5.834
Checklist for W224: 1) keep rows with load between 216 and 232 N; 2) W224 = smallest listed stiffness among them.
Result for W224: 5.215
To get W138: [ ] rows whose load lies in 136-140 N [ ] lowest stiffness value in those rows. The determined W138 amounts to 6.041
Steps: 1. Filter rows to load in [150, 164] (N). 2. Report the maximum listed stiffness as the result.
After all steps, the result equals 4.441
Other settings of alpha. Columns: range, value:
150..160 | 3.062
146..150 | 4.852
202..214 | 5.272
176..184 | 1.468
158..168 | 2.125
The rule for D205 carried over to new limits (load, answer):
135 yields 6.258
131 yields 6.158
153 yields 4.265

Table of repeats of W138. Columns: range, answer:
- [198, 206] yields 5.821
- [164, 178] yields 1.4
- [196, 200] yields 5.697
